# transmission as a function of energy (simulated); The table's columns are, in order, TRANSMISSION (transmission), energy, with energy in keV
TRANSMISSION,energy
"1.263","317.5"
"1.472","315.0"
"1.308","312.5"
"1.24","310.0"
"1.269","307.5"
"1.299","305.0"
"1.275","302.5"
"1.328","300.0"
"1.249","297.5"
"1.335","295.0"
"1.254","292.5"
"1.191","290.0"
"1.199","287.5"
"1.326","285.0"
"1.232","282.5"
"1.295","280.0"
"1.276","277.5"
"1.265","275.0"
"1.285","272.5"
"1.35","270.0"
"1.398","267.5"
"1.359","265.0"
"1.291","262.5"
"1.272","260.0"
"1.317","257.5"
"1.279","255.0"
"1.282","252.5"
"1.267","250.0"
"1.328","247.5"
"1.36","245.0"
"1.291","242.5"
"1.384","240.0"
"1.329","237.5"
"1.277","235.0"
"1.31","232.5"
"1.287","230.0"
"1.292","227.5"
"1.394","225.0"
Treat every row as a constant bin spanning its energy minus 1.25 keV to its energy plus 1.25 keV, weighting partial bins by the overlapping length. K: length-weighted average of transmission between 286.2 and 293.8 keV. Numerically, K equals 1.22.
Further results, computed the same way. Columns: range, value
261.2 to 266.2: 1.32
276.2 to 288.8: 1.27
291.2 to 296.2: 1.29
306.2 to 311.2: 1.26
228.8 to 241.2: 1.32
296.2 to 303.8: 1.28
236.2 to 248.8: 1.34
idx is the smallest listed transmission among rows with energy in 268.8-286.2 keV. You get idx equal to 1.232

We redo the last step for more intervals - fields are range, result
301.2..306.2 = 1.275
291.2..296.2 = 1.254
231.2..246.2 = 1.277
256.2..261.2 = 1.272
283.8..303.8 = 1.191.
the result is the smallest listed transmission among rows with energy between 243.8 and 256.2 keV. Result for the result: 1.267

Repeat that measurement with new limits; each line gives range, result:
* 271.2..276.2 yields 1.265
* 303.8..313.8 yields 1.24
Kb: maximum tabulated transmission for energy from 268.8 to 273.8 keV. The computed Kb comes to 1.35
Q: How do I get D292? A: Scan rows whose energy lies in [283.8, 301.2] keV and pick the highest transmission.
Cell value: 1.335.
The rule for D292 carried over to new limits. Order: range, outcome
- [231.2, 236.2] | 1.31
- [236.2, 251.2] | 1.384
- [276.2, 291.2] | 1.326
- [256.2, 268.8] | 1.398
